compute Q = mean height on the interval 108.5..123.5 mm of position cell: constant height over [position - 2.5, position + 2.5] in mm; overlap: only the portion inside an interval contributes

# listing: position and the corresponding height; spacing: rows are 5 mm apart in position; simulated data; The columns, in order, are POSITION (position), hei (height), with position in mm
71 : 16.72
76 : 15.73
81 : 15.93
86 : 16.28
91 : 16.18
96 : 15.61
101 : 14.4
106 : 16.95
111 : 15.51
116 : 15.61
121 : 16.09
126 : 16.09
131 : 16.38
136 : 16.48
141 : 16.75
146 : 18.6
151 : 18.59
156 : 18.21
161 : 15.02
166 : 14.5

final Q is 15.7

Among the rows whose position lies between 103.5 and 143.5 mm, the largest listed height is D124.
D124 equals 16.95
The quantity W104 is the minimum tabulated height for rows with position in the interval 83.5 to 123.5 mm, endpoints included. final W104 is 14.4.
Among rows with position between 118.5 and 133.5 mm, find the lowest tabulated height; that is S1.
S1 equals 16.09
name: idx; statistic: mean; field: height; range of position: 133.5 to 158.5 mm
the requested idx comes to 17.7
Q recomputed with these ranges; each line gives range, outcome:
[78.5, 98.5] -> 16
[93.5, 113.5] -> 15.6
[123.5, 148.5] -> 16.9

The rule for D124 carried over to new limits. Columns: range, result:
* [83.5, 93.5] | 16.28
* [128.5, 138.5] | 16.48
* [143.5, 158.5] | 18.6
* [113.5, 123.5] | 16.09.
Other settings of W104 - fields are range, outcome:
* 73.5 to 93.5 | 15.73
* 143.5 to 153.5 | 18.59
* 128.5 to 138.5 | 16.38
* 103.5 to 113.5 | 15.51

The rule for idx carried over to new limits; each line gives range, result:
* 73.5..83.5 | 15.8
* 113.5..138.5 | 16.1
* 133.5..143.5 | 16.6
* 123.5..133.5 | 16.2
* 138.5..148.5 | 17.7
